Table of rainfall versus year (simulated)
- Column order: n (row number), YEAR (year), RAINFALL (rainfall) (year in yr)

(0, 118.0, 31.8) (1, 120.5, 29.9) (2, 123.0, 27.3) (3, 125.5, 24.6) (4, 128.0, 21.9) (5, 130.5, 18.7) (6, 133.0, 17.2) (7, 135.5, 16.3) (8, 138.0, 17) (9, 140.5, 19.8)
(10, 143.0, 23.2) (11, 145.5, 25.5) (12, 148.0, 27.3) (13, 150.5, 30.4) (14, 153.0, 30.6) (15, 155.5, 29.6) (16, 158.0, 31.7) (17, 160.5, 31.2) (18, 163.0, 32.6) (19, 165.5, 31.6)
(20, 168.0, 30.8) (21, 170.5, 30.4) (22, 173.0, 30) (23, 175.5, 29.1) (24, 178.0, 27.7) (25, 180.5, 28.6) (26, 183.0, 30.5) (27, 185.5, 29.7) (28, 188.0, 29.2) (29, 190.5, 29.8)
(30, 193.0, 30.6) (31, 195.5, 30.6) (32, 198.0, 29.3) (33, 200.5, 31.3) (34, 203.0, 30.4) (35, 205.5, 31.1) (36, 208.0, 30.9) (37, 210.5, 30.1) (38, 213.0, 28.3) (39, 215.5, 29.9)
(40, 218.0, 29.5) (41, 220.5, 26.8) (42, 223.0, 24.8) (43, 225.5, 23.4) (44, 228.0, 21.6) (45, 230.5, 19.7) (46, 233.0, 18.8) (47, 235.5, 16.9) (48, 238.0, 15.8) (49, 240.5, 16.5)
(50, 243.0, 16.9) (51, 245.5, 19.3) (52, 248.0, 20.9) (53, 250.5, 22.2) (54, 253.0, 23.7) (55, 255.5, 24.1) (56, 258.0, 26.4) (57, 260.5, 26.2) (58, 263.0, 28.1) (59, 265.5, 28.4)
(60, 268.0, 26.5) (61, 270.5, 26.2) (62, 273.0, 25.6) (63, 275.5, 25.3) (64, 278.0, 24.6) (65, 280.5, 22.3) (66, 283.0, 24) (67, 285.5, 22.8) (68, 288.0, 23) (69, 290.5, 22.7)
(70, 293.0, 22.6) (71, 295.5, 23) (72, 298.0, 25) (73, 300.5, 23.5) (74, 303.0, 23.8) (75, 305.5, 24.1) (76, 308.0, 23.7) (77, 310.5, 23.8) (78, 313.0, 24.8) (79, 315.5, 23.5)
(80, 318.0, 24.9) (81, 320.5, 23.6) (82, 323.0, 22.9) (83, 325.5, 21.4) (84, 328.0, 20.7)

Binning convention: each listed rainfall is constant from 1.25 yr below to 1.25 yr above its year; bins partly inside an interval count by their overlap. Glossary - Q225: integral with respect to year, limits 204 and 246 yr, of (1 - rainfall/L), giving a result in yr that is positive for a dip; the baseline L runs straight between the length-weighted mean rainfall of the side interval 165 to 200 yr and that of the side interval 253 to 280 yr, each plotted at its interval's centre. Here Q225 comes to 6.47 yr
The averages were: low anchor 29.8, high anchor 25.9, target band 23.7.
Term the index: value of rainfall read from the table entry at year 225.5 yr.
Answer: 23.4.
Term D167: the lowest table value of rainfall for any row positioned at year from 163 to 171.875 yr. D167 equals 30.4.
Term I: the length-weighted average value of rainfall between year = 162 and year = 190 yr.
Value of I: 30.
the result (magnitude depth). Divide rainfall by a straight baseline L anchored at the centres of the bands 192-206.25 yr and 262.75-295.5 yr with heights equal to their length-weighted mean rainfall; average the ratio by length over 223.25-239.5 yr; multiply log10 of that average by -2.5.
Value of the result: 0.39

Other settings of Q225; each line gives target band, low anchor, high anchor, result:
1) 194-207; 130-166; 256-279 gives -2.3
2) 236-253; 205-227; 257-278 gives 5.2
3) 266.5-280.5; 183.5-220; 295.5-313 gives 0.2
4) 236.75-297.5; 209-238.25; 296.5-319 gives 2.2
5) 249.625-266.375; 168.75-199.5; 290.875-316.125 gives 0.2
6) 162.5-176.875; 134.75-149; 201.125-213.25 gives -3.0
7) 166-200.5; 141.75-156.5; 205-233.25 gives -3.5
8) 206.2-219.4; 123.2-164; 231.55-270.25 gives -3.8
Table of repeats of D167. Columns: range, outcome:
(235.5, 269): 15.8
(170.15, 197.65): 27.7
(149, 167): 29.6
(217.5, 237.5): 16.9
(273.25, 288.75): 22.3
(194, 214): 28.3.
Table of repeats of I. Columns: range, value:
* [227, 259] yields 20.2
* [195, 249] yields 24.6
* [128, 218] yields 28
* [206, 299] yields 23.9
